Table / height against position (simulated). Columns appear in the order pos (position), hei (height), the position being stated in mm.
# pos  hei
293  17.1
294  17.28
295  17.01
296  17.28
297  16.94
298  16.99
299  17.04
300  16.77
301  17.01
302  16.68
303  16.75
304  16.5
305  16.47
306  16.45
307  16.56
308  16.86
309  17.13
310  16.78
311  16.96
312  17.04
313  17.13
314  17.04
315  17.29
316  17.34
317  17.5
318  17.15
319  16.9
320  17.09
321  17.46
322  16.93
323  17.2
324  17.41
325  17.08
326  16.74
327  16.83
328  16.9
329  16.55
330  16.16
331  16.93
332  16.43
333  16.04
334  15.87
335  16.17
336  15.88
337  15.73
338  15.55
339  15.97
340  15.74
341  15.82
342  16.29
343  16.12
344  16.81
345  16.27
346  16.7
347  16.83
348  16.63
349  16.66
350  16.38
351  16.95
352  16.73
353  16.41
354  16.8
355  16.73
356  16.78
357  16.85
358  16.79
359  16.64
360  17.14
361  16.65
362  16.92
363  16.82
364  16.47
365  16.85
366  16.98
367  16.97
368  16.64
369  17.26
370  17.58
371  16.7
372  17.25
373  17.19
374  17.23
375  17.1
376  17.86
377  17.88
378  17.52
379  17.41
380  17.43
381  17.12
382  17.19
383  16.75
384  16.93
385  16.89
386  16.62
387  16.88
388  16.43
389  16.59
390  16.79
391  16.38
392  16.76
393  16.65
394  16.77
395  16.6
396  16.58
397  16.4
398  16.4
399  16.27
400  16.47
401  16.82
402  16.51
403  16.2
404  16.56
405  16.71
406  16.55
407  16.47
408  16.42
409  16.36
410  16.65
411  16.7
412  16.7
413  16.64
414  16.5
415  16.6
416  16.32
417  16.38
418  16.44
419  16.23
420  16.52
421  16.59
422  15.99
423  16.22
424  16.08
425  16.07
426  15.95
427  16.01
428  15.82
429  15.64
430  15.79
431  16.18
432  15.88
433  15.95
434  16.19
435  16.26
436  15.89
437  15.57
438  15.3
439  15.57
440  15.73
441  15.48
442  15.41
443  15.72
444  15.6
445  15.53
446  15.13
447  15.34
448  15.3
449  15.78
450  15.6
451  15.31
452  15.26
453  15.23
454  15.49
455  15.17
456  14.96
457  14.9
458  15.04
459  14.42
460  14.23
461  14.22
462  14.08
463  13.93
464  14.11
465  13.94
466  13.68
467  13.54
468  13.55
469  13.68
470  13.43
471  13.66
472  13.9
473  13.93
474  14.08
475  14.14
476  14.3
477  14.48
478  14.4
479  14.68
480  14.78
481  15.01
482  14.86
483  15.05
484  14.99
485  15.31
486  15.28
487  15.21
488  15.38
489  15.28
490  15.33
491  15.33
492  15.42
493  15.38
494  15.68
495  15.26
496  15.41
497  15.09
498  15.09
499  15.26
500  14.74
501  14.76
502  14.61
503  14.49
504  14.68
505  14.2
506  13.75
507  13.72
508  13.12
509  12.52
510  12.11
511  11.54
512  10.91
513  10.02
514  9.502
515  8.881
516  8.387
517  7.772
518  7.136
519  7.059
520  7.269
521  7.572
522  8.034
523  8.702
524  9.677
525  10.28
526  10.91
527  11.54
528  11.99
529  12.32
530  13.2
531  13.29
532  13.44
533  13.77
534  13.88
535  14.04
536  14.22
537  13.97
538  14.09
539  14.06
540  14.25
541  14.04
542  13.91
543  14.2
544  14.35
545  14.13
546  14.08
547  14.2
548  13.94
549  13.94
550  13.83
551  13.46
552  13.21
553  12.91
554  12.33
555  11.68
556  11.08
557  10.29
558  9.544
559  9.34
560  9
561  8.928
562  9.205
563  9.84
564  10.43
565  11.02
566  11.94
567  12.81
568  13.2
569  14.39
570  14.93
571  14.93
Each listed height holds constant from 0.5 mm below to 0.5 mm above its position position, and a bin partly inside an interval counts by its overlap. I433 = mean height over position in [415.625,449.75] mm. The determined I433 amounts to 15.9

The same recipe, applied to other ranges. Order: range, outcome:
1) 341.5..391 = 16.9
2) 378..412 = 16.7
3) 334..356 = 16.3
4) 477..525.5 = 12.9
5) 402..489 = 15.4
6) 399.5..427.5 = 16.4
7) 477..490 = 15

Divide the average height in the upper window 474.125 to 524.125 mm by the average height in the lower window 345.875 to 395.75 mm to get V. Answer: 0.77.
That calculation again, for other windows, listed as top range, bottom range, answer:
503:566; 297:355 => 0.71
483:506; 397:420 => 0.91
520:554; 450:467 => 0.87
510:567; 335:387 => 0.69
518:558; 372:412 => 0.73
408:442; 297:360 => 0.97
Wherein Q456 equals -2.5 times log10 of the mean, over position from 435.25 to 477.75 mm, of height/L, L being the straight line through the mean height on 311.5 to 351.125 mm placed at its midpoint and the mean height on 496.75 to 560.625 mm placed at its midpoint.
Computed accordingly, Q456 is -0.07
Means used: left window 16.6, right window 12.2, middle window 14.8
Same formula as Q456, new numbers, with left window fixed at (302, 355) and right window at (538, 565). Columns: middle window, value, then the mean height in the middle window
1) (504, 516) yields 0.12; 11.8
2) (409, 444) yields -0.09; 16.1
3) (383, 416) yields -0.09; 16.6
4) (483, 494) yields -0.13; 15.3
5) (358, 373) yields -0.07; 16.9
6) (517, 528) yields 0.40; 8.91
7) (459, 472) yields 0.01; 13.9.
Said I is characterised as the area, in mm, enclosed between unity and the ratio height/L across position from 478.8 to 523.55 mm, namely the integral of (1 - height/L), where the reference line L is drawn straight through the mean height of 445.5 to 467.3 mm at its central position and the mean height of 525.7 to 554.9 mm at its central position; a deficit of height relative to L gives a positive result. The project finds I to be 3.6 mm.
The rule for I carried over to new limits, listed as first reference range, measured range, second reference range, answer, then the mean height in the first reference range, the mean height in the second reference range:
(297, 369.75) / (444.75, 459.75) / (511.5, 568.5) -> -1.57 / 16.7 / 11.6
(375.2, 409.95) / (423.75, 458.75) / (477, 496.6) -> 0.75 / 16.8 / 15.1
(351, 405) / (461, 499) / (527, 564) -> -0.86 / 16.9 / 12.7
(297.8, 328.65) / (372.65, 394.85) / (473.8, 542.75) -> -2.06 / 17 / 13.1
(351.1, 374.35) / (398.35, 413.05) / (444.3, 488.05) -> -0.53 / 16.9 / 14.6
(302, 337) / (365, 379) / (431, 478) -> -1.04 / 16.8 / 14.9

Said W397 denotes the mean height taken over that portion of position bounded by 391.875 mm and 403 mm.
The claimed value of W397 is 16.5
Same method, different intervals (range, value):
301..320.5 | 16.9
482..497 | 15.3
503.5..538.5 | 11.4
